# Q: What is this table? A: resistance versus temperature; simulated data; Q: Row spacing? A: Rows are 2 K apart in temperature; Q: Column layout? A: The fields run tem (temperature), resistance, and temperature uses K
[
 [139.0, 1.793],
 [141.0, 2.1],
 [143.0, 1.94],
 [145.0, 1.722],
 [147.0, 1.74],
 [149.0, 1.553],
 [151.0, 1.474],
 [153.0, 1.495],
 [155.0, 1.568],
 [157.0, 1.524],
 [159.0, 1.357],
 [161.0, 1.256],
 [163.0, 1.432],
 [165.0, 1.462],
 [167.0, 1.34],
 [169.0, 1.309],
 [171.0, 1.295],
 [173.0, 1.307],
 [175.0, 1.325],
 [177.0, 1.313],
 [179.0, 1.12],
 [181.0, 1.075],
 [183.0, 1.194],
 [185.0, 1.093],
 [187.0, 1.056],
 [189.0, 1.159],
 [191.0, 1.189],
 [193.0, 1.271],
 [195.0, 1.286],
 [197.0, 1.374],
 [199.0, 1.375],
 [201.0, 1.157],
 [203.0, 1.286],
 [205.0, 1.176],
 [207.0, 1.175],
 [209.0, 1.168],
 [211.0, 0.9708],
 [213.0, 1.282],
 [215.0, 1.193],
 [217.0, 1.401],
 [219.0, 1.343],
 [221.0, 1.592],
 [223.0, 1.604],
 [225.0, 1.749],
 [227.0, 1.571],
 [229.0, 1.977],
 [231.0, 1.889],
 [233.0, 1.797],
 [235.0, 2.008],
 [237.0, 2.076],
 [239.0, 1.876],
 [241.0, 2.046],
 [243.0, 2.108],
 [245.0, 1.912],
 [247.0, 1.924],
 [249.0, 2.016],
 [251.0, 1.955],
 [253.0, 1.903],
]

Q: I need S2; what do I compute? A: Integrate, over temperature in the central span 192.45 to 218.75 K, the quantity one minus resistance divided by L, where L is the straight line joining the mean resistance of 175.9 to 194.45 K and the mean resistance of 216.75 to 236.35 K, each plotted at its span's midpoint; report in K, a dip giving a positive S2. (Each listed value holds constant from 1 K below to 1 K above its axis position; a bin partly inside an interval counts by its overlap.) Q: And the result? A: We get 3.4 K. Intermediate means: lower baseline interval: 1.17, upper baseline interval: 1.71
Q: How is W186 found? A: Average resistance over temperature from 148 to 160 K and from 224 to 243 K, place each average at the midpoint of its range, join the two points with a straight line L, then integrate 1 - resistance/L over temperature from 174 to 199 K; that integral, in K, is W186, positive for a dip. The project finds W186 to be 6.8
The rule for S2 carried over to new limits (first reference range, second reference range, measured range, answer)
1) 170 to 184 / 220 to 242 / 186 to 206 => 2.92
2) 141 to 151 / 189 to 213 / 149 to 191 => 5.81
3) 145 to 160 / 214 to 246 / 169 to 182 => 2.93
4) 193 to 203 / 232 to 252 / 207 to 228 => 2.95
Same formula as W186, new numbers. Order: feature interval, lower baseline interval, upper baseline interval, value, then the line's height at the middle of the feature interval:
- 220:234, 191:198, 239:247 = 0.2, 1.76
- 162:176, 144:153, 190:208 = 1.1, 1.46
